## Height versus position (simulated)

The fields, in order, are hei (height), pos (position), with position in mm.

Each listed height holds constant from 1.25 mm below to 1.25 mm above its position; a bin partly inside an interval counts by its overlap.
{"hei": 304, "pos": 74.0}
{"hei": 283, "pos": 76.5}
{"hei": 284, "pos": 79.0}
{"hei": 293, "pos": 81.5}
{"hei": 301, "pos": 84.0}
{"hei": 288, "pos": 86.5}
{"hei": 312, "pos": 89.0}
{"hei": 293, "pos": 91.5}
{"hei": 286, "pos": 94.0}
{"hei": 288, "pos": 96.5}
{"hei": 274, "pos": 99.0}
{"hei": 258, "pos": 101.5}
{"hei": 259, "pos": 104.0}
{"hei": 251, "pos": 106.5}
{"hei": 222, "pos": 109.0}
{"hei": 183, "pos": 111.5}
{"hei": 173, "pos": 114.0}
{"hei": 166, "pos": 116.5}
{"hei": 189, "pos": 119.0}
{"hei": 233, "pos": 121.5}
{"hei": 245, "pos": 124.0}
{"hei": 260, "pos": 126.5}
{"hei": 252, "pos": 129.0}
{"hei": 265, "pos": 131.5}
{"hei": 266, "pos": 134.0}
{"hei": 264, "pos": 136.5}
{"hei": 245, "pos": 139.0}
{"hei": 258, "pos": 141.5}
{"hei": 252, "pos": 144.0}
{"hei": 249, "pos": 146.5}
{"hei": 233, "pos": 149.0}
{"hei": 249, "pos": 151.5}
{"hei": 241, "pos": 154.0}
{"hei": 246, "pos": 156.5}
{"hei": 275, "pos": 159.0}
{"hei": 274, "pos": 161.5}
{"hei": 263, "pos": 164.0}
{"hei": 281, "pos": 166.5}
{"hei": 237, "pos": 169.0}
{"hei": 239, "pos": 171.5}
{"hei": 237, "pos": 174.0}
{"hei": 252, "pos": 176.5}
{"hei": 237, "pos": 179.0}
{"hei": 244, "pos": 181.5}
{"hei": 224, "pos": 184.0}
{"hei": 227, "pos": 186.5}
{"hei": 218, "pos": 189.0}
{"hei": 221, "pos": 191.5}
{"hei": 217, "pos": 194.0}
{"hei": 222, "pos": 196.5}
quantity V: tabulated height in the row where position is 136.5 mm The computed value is 264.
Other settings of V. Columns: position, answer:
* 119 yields 189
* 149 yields 233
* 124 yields 245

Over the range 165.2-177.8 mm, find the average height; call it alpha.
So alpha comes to 249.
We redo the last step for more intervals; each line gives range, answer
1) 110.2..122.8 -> 189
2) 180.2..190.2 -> 228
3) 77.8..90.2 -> 296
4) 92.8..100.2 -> 283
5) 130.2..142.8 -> 260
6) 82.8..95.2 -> 296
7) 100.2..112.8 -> 235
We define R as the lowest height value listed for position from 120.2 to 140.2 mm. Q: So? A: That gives 233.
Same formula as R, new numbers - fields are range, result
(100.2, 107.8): 251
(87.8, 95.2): 286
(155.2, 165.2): 246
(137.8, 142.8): 245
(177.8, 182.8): 237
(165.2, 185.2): 224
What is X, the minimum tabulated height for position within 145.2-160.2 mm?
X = 233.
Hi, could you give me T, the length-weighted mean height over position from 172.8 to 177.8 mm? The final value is 244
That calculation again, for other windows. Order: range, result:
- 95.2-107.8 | 266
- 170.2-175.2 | 238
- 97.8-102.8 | 266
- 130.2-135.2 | 265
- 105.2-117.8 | 199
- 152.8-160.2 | 254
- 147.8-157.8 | 242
